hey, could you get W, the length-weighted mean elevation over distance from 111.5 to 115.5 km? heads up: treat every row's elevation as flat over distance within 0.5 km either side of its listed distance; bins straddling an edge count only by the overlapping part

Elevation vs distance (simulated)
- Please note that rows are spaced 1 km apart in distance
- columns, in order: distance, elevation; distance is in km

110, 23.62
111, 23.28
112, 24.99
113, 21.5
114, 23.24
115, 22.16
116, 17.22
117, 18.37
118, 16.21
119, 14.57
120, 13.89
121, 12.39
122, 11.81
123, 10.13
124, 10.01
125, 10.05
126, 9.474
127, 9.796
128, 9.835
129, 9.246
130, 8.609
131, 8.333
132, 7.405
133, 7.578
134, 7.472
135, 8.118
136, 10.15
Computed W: 23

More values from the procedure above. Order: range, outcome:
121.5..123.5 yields 11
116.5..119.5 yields 16.4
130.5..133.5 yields 7.77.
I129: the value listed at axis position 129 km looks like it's 9.246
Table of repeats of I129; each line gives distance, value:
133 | 7.578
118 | 16.21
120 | 13.89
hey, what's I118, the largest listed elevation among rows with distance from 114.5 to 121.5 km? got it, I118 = 22.16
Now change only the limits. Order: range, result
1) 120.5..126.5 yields 12.39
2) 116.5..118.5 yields 18.37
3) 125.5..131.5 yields 9.835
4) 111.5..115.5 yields 24.99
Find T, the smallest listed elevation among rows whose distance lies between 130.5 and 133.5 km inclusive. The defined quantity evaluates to 7.405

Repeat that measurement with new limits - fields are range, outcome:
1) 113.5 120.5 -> 13.89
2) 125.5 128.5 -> 9.474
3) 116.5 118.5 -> 16.21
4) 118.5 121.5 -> 12.39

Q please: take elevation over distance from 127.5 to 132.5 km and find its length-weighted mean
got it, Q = 8.69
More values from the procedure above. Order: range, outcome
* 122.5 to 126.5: 9.92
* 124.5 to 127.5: 9.77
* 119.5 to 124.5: 11.6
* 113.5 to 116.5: 20.9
